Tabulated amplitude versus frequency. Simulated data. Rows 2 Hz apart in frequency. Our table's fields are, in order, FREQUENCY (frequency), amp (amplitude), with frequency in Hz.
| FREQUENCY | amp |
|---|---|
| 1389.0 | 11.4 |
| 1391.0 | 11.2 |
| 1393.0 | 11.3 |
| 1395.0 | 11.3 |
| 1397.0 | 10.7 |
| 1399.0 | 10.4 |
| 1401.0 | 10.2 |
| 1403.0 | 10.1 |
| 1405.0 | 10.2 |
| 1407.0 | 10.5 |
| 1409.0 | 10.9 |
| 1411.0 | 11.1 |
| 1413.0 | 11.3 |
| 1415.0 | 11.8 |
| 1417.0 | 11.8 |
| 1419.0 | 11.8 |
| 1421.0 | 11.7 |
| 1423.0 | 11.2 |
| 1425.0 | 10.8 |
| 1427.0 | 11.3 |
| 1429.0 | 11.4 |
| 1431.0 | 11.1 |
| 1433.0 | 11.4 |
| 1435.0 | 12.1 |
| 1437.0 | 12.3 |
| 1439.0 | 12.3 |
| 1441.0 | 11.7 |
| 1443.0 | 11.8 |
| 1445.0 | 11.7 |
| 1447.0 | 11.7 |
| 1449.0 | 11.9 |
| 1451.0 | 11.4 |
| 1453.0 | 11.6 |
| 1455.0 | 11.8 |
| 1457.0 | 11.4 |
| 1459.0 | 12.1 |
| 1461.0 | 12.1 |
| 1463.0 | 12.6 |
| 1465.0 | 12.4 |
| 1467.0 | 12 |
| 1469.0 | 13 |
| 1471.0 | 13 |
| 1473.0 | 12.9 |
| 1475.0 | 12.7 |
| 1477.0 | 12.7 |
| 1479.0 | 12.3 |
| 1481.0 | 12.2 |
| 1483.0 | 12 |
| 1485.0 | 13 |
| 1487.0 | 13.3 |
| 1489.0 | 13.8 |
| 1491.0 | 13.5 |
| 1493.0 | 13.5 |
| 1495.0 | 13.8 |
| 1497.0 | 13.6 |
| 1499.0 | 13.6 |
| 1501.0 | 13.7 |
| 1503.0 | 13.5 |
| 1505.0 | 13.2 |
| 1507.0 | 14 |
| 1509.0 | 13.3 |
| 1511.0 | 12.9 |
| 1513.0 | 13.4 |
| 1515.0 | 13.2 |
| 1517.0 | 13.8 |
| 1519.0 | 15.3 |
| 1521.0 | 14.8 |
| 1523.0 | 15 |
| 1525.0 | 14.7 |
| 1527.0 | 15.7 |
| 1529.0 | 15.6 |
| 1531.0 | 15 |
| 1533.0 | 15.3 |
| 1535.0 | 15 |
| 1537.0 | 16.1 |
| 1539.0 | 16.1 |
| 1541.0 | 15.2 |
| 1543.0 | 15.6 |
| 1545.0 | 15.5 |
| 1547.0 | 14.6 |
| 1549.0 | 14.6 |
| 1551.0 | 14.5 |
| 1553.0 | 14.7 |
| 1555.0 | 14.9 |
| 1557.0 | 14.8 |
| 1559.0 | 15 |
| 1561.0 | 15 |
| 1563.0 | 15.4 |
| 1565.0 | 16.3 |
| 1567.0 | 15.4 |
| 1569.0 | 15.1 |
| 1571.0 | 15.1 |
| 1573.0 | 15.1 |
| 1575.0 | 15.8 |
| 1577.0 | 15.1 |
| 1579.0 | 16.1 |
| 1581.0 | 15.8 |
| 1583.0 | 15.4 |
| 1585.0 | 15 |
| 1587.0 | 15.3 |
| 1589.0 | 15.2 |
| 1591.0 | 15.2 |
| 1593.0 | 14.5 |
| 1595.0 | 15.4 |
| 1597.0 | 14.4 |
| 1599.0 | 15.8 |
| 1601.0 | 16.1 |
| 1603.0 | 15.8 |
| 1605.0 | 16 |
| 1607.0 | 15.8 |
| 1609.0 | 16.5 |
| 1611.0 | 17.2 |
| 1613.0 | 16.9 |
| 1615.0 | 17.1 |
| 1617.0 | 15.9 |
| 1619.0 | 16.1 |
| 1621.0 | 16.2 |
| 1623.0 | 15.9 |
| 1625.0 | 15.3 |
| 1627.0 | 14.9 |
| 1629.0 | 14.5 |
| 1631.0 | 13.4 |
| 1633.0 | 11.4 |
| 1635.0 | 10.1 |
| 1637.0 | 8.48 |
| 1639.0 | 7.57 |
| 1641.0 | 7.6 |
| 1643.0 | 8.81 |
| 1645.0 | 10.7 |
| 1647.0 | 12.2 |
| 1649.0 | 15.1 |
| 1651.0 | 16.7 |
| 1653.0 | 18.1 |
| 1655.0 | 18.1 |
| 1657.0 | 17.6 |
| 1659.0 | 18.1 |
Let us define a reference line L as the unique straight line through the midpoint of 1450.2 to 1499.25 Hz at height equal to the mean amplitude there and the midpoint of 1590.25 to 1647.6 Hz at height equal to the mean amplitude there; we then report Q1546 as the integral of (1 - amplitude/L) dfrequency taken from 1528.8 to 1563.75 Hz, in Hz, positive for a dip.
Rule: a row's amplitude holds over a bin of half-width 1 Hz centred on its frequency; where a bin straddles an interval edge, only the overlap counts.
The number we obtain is -4.8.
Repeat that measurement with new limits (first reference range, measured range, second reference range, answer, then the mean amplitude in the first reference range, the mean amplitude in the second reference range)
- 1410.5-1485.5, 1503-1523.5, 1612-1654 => -2.2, 11.9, 13.5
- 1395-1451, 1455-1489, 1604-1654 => -1.6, 11.3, 13.9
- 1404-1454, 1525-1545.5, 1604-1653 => -4.4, 11.5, 13.9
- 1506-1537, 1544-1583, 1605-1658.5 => -2.2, 14.5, 14.2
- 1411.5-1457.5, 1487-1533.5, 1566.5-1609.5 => -1.9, 11.6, 15.4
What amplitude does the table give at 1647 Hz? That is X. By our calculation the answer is 12.2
